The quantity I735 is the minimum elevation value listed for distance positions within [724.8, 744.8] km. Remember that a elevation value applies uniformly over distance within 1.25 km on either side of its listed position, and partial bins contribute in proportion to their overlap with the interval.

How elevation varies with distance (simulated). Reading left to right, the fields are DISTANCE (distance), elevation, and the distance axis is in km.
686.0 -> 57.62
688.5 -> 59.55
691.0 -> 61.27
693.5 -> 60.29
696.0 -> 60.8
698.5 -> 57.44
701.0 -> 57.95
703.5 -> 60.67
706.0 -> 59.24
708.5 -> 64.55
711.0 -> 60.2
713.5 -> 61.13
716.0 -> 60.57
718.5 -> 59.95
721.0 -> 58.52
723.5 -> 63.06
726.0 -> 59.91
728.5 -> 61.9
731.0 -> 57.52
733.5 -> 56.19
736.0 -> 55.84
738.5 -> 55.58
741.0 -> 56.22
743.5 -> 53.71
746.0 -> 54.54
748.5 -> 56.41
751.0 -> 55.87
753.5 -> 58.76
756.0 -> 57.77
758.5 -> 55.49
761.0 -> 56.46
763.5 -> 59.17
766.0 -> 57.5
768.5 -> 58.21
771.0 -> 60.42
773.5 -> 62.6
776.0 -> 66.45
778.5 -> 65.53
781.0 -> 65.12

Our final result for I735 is 53.71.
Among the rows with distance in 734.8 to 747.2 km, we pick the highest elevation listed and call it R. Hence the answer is 56.22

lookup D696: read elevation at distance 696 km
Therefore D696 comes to 60.8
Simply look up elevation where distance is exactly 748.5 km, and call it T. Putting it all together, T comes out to 56.41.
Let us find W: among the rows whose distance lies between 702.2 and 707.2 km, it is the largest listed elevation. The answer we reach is 60.67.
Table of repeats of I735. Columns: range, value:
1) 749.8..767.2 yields 55.49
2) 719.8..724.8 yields 58.52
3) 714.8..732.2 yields 57.52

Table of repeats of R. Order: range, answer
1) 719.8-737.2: 63.06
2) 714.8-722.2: 60.57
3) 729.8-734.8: 57.52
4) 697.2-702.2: 57.95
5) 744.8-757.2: 58.76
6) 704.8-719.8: 64.55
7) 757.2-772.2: 60.42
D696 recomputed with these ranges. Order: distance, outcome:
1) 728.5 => 61.9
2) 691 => 61.27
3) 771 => 60.42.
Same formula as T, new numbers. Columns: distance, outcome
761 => 56.46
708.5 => 64.55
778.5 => 65.53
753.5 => 58.76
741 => 56.22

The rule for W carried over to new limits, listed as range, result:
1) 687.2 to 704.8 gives 61.27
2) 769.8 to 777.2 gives 66.45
